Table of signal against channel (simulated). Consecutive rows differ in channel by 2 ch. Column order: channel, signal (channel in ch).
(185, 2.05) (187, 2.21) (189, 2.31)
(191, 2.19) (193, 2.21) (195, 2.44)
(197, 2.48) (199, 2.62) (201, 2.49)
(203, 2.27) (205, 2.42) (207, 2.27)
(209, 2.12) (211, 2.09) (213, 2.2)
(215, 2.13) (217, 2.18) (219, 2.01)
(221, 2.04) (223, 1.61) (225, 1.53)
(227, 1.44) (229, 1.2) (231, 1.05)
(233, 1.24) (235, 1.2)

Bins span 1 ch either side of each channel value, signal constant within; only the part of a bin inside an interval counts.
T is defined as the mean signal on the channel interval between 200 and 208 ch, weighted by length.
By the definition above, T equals 2.36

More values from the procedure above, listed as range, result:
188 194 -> 2.24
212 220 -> 2.13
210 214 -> 2.15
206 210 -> 2.2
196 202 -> 2.53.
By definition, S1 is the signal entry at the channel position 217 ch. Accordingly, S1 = 2.18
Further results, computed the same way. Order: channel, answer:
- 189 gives 2.31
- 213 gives 2.2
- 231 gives 1.05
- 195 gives 2.44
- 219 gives 2.01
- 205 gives 2.42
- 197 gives 2.48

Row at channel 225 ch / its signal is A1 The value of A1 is 1.53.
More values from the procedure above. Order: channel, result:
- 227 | 1.44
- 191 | 2.19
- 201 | 2.49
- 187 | 2.21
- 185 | 2.05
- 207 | 2.27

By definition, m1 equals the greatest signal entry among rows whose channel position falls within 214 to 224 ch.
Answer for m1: 2.18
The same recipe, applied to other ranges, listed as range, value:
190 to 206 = 2.62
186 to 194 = 2.31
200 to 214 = 2.49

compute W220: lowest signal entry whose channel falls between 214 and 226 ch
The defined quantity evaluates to 1.53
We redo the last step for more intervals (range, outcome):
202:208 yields 2.27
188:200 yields 2.19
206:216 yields 2.09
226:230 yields 1.2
